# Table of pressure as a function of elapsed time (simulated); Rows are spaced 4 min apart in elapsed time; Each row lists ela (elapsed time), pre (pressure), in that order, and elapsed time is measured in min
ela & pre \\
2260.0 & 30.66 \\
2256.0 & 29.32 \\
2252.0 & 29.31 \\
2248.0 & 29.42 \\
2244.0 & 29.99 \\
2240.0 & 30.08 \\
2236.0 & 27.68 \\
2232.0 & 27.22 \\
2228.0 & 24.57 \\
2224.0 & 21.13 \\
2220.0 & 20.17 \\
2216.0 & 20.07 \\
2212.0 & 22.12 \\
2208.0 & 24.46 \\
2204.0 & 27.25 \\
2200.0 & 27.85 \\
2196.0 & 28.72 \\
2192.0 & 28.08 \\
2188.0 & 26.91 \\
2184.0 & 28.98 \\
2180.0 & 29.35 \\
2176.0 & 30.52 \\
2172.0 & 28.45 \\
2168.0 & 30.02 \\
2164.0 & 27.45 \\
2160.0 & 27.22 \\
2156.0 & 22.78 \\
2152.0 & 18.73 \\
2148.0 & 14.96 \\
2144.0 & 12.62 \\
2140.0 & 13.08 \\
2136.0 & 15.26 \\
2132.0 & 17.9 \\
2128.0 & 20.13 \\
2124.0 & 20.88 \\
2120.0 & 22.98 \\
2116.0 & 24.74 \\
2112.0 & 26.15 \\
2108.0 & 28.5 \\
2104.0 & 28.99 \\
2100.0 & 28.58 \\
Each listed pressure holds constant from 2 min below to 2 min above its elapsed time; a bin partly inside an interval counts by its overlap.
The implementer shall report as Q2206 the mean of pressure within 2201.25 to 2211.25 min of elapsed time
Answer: 25.5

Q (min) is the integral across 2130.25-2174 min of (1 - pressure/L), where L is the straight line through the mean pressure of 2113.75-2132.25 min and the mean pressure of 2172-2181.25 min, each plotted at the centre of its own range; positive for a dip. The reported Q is 9.3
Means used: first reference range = 21.7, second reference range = 29.7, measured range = 20.8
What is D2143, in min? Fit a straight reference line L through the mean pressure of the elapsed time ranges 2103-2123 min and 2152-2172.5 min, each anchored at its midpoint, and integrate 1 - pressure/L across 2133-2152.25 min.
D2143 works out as 8.4 min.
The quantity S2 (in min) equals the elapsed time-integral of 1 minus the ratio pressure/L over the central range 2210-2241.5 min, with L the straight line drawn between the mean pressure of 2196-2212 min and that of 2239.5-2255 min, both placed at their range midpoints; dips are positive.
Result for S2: 4.5 min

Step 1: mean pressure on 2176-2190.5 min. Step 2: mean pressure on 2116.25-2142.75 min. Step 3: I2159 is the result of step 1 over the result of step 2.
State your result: 1.54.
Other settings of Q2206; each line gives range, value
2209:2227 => 21.3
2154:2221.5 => 26.5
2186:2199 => 27.9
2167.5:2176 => 29.4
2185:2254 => 26.2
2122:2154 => 16.7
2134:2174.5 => 21.2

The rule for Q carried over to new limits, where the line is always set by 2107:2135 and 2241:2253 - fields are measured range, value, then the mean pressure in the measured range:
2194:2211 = 0.22 min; 26.8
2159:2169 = -1.27 min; 28.2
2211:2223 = 3.11 min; 20.7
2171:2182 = -1.65 min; 29.5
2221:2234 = 2.08 min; 24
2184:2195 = -0.61 min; 27.9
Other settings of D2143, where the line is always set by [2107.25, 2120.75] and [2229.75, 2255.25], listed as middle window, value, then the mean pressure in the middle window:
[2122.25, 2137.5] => 4.3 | 18.6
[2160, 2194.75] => -1.8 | 28.6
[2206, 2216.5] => 2.1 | 22.5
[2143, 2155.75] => 4.7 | 16.7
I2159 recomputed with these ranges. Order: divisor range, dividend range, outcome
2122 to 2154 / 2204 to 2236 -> 1.40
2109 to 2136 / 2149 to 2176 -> 1.18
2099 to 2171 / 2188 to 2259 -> 1.19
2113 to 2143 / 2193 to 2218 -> 1.31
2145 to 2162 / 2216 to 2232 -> 1.10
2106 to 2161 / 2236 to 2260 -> 1.46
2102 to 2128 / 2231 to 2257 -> 1.16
